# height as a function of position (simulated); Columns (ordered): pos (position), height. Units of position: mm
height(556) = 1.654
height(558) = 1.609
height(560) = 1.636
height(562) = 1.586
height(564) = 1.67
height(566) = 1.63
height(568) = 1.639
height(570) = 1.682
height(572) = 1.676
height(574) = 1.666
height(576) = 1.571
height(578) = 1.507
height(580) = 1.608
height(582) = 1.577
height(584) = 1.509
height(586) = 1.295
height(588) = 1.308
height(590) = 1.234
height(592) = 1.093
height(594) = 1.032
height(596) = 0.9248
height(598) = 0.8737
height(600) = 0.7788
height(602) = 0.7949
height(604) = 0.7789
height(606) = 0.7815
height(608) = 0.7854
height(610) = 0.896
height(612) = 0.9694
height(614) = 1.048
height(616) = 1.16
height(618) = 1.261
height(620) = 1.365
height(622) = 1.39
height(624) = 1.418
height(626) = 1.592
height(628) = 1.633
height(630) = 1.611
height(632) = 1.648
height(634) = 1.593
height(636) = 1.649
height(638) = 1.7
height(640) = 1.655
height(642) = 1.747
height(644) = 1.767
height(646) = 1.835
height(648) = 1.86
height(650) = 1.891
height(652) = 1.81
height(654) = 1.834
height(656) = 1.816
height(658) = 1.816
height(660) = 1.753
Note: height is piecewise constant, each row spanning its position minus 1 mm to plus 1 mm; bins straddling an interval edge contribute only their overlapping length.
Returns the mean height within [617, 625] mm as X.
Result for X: 1.36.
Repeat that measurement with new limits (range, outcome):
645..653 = 1.85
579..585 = 1.56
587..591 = 1.27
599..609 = 0.784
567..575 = 1.67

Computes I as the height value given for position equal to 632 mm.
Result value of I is 1.648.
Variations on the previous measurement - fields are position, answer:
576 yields 1.571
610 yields 0.896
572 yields 1.676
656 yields 1.816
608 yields 0.7854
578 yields 1.507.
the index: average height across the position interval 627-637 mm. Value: 1.63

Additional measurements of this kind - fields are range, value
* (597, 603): 0.816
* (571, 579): 1.6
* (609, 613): 0.933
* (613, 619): 1.16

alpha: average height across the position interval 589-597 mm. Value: 1.07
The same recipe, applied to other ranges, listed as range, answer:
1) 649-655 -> 1.84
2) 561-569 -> 1.63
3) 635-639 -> 1.67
